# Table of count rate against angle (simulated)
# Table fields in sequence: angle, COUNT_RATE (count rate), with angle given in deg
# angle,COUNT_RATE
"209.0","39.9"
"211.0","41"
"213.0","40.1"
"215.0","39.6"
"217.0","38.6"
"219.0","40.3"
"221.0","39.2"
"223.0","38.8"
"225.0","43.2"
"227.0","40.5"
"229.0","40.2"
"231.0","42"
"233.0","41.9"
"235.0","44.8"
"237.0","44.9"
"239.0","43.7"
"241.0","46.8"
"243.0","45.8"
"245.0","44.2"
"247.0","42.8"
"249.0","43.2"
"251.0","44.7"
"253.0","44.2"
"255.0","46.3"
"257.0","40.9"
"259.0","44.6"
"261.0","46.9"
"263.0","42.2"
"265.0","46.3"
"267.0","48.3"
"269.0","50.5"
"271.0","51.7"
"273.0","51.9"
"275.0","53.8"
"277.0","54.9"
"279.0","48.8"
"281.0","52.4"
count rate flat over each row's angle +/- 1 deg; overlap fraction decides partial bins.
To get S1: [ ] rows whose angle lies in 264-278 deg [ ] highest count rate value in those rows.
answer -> 54.9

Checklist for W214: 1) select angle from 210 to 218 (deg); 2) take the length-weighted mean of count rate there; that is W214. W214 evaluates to 39.8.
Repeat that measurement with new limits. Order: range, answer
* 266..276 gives 51.2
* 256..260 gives 42.8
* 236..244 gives 45.3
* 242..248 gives 44.3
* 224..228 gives 41.9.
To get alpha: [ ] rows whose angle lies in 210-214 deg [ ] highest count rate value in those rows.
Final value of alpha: 41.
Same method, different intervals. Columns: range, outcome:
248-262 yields 46.9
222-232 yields 43.2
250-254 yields 44.7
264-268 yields 48.3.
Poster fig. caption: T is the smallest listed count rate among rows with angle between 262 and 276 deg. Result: 42.2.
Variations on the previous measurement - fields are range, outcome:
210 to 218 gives 38.6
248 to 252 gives 43.2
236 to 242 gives 43.7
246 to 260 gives 40.9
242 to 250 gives 42.8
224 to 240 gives 40.2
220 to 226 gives 38.8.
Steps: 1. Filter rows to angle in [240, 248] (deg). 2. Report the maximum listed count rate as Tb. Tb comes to 46.8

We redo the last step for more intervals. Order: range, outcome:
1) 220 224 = 39.2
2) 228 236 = 44.8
